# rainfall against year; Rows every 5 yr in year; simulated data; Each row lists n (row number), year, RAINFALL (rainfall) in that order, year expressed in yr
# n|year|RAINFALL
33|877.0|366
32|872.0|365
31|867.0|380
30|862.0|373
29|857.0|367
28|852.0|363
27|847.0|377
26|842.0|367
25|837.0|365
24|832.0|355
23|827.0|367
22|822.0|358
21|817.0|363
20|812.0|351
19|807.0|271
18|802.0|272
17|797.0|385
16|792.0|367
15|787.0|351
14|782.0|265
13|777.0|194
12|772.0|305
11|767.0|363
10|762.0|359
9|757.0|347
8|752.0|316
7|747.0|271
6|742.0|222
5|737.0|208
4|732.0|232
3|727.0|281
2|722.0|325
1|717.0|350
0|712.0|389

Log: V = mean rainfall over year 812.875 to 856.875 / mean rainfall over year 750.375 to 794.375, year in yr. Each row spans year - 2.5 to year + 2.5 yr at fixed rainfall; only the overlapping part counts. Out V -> 1.14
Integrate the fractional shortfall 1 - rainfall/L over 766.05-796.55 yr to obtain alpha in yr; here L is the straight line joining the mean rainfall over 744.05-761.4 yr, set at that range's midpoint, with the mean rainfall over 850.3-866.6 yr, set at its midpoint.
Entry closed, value 1.8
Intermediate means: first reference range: 314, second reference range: 369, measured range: 310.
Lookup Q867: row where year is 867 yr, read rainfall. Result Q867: 380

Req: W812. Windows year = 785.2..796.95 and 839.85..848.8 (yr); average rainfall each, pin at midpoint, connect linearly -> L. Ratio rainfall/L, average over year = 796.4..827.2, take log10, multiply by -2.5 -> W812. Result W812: 0.11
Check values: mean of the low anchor 365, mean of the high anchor 372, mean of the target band 333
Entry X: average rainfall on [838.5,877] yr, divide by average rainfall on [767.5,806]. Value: 1.20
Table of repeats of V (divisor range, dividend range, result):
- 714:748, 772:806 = 1.12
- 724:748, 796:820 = 1.34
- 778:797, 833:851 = 1.13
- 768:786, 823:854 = 1.34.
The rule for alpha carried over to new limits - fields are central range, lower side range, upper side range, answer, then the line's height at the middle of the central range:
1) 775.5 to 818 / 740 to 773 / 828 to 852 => 3.12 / 339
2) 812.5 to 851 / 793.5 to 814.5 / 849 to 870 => -1.96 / 346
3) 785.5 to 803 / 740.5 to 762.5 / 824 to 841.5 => -0.84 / 334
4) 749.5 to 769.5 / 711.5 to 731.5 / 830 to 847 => -0.67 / 335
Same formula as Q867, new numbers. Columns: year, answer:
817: 363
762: 359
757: 347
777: 194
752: 316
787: 351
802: 272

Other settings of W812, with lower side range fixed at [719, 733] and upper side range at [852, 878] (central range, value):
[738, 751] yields 0.191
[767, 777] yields 0.079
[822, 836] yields -0.039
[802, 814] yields 0.118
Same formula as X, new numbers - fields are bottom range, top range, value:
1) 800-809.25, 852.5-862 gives 1.35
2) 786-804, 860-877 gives 1.08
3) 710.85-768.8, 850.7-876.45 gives 1.22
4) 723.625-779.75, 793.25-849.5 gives 1.24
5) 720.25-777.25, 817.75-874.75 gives 1.27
